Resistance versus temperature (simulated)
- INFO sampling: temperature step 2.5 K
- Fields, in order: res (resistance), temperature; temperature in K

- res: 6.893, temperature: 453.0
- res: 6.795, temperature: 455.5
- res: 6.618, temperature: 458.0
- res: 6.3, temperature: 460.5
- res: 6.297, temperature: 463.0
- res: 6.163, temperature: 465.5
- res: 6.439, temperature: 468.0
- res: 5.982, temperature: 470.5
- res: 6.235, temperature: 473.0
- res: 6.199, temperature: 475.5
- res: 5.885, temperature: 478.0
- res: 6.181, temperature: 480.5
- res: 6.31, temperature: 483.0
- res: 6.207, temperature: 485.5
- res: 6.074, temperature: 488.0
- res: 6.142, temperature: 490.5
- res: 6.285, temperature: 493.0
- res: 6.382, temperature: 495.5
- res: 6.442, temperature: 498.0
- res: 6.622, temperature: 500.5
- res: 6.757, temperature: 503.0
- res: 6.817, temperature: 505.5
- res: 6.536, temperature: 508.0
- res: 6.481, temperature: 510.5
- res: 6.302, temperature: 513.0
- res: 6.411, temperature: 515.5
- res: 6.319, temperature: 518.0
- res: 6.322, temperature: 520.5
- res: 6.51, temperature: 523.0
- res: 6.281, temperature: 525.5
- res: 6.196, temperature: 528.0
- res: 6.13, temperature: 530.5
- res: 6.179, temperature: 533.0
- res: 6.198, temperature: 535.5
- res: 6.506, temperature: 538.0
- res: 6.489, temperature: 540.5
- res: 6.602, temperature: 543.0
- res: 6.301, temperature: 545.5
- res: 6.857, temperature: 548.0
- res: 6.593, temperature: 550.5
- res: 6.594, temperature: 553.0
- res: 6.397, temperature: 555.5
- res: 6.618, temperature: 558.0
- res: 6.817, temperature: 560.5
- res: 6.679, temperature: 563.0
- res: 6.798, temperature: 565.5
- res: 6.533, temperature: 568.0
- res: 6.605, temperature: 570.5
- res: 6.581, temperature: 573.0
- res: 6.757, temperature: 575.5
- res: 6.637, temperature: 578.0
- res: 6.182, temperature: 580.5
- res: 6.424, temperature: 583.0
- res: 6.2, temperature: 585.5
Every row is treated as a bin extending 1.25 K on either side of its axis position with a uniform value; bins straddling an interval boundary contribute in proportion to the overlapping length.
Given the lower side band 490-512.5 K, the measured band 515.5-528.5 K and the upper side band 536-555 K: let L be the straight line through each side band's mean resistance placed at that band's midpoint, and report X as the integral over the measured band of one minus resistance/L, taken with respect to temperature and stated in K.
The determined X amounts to 0.4 K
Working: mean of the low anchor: 6.5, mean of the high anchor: 6.54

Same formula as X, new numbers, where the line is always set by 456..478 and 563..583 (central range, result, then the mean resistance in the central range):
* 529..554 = 0.2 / 6.44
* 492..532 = -0.1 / 6.42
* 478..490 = 0.3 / 6.16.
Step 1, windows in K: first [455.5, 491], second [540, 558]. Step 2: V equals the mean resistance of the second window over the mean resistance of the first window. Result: 1.1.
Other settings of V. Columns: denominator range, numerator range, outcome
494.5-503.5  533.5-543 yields 0.98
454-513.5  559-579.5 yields 1.05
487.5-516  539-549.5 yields 1.02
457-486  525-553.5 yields 1.03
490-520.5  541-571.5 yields 1.02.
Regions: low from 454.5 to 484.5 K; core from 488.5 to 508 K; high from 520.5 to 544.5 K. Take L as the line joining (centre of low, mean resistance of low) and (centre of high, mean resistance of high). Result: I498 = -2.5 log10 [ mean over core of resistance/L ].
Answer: -0.03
